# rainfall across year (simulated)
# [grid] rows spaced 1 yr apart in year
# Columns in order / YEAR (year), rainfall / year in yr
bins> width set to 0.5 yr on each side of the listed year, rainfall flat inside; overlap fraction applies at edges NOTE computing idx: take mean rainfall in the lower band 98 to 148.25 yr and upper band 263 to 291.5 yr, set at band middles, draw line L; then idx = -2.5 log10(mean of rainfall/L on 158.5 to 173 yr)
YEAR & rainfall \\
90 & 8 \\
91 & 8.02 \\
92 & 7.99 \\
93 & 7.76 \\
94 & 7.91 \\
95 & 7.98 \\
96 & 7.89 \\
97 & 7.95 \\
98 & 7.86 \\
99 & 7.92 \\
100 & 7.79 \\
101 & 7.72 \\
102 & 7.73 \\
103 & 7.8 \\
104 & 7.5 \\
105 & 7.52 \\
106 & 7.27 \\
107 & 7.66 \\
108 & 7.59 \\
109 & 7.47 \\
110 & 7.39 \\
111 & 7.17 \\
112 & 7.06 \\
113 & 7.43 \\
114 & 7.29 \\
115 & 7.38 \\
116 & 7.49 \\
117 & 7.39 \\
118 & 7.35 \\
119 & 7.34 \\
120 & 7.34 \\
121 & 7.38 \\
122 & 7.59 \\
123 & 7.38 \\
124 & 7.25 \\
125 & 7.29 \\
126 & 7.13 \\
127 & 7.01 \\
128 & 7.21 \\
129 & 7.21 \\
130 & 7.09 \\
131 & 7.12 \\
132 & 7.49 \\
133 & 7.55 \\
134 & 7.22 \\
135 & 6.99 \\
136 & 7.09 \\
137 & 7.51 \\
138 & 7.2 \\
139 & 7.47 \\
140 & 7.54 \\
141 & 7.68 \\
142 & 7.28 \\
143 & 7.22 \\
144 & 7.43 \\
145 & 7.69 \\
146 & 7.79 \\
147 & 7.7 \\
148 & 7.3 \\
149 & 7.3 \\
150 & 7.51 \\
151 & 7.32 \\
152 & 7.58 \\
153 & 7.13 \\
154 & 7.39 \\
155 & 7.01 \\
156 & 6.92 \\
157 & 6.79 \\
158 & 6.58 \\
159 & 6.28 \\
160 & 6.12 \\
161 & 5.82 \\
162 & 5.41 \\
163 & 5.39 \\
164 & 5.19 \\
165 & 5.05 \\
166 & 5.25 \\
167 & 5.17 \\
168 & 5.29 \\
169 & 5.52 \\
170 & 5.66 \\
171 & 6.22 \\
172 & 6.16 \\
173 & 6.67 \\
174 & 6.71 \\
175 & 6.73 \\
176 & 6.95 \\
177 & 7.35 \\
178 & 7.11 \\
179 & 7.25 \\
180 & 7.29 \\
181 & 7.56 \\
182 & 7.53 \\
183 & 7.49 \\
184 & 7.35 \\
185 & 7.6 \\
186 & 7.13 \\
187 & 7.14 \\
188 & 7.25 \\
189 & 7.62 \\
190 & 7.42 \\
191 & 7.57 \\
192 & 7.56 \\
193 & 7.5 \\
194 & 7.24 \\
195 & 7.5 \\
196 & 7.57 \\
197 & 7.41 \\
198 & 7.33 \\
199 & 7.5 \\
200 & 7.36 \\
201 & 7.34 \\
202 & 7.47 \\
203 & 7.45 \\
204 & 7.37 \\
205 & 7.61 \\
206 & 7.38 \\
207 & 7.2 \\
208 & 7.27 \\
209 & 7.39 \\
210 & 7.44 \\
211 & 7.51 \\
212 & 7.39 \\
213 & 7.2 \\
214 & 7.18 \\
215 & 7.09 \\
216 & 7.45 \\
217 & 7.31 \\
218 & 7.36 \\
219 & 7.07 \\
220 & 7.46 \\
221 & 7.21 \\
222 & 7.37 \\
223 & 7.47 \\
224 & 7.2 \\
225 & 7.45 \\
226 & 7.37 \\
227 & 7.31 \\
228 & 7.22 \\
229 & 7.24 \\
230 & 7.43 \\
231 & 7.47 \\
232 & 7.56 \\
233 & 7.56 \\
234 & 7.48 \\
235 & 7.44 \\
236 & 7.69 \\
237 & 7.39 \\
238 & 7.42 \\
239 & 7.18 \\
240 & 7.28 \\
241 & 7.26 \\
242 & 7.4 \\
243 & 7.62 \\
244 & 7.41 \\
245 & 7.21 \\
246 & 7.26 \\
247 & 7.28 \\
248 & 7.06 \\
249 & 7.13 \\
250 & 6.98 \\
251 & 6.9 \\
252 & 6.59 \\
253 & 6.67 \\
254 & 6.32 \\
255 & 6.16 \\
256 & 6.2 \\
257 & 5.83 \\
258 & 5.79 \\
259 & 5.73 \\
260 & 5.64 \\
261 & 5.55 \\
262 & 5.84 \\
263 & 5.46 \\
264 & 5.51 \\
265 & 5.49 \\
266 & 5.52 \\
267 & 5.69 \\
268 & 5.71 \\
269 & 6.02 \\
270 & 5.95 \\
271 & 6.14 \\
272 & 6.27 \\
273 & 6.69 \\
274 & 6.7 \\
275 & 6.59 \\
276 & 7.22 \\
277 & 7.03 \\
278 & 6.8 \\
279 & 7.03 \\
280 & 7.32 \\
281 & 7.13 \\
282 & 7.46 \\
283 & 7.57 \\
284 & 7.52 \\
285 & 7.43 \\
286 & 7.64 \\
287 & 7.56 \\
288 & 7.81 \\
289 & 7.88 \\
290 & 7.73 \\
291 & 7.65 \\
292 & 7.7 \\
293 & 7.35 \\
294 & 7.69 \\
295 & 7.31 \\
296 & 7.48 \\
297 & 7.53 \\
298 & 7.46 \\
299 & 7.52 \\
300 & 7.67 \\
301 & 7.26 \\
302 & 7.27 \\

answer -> 0.27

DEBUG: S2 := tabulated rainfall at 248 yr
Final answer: 7.06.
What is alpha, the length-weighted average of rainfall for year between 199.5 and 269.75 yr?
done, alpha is 6.96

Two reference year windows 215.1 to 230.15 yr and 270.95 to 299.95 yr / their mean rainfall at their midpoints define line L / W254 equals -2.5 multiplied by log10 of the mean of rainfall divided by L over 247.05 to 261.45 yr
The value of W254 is 0.15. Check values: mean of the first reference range 7.32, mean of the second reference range 7.31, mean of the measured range 6.36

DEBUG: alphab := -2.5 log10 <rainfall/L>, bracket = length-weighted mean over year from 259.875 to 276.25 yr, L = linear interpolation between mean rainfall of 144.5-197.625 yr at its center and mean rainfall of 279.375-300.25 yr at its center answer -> 0.232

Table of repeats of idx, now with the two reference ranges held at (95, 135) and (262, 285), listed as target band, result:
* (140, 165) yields 0.05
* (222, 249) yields -0.10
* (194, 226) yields -0.07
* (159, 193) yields 0.07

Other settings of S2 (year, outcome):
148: 7.3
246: 7.26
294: 7.69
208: 7.27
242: 7.4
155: 7.01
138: 7.2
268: 5.71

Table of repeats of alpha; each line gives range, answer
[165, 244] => 7.18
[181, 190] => 7.4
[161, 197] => 6.72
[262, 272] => 5.75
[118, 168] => 6.96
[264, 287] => 6.67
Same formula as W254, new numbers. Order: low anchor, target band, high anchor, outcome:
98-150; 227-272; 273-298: 0.11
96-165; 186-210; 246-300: -0.06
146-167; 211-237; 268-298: -0.07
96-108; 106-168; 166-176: -0.03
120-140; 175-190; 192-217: 0.01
